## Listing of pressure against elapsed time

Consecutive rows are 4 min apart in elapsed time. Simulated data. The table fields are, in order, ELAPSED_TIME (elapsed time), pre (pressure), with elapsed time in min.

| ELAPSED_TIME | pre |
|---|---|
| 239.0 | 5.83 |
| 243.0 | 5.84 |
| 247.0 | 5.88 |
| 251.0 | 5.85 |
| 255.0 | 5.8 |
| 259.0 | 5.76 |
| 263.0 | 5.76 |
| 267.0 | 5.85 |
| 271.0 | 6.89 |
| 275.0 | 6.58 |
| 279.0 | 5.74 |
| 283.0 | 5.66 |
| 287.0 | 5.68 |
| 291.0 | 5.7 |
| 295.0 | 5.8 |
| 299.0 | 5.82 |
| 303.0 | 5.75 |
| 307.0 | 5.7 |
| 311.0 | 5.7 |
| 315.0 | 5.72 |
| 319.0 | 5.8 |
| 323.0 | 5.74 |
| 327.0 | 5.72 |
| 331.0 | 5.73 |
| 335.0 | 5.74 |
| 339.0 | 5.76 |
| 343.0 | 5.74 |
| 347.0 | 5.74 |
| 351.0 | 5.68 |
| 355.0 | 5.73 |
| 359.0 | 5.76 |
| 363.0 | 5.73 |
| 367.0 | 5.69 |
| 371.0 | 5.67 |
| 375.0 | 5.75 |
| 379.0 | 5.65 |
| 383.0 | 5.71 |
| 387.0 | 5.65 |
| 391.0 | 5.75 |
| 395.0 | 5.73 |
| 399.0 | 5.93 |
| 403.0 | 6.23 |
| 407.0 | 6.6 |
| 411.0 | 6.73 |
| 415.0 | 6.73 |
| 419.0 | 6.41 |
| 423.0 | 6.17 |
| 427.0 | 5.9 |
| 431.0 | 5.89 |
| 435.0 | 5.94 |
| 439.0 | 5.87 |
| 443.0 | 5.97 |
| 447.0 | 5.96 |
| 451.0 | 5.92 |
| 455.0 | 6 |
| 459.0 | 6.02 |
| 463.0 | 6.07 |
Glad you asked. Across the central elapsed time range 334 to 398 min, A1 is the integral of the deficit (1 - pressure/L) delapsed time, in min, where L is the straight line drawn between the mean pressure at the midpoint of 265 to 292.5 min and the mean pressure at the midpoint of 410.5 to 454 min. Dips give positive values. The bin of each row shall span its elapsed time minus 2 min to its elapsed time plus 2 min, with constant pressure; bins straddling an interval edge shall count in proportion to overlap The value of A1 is 3.7 min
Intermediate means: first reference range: 6.02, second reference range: 6.11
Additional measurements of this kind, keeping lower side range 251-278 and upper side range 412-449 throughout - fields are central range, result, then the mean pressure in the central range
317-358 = 2.4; 5.74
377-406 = 1.3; 5.83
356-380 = 1.5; 5.71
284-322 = 2.1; 5.74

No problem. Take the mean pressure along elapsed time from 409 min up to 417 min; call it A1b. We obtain 6.73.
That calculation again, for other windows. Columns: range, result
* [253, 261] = 5.78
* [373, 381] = 5.7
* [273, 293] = 5.87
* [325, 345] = 5.74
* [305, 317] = 5.71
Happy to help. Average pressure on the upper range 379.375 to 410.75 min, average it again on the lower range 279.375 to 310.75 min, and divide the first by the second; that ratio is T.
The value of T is 1.04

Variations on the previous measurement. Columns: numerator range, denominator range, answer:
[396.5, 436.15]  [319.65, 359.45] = 1.09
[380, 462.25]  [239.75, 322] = 1.03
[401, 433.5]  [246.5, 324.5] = 1.08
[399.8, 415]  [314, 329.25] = 1.13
